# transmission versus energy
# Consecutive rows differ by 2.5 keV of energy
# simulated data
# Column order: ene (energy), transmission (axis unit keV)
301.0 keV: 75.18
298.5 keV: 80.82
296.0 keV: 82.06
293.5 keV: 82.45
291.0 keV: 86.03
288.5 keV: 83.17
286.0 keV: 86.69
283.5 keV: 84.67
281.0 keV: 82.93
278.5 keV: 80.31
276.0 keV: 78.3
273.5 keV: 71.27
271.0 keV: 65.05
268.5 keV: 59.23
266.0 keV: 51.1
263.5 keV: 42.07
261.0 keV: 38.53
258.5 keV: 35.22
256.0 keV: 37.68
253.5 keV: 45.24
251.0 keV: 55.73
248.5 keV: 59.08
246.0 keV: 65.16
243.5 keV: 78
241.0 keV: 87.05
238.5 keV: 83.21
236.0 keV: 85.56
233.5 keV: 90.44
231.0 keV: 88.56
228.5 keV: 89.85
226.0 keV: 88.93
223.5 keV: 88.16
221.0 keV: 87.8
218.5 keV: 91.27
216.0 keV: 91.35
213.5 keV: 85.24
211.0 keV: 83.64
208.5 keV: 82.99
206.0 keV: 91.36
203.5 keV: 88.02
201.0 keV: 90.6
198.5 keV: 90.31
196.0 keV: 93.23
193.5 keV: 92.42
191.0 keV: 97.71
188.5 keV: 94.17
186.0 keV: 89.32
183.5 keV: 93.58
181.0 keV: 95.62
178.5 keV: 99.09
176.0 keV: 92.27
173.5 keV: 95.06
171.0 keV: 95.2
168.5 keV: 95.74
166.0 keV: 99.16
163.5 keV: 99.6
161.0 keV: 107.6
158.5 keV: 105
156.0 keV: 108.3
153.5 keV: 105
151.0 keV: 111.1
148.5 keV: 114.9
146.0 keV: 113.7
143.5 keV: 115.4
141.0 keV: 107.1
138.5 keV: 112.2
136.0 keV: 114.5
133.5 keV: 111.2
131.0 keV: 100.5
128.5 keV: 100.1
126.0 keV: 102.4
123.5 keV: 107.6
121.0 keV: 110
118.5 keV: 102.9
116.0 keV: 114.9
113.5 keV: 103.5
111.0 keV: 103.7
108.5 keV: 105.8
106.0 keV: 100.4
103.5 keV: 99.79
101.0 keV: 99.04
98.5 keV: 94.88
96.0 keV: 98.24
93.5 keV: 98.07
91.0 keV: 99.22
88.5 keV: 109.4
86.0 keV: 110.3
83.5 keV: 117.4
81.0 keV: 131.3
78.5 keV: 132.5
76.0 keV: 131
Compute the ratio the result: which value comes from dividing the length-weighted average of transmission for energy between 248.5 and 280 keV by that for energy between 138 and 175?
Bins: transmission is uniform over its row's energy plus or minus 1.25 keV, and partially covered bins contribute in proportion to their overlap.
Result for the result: 0.5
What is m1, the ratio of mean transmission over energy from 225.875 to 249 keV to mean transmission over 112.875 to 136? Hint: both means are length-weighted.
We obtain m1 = 0.77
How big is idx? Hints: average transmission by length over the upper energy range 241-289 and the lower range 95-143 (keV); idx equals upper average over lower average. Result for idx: 0.6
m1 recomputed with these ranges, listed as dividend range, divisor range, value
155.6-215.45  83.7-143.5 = 0.90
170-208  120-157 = 0.85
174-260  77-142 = 0.77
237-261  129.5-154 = 0.54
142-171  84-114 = 1.04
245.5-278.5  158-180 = 0.56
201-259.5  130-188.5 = 0.75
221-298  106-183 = 0.69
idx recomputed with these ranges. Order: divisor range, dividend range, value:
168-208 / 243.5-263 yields 0.53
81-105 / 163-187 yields 0.91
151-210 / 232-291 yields 0.71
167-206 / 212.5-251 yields 0.89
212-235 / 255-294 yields 0.75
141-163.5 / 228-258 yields 0.65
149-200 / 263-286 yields 0.71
